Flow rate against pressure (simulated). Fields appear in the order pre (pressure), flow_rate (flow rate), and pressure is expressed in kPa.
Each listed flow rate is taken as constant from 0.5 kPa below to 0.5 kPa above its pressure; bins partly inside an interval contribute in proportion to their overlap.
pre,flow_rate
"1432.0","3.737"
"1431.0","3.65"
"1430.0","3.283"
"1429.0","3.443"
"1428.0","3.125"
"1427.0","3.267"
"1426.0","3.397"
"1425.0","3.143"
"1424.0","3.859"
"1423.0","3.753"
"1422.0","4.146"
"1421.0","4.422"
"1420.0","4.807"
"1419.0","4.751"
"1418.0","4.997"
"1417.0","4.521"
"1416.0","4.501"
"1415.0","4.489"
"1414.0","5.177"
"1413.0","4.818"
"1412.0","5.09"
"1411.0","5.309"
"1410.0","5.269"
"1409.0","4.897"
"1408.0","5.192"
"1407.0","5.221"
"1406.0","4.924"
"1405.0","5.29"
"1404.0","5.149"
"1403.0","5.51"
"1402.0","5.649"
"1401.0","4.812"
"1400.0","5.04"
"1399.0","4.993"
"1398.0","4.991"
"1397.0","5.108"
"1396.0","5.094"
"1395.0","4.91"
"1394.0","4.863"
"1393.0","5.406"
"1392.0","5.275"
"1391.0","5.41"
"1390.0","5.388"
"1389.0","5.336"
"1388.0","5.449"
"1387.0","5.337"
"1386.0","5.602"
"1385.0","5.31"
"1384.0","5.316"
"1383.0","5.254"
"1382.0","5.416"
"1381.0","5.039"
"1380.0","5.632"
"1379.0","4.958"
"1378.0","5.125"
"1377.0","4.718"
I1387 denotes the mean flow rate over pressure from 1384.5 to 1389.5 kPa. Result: 5.41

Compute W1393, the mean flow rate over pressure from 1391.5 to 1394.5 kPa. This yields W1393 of 5.18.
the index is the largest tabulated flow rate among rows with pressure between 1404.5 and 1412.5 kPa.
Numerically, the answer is 5.309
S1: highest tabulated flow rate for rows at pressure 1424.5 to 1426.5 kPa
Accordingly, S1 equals 3.397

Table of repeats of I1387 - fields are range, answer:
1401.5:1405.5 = 5.4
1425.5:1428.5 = 3.26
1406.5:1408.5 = 5.21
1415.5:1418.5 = 4.67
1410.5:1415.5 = 4.98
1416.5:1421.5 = 4.7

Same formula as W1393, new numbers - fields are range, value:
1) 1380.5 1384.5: 5.26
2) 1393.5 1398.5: 4.99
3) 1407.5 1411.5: 5.17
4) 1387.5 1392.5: 5.37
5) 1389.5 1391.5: 5.4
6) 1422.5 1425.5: 3.58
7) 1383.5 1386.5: 5.41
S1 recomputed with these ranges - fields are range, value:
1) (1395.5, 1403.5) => 5.649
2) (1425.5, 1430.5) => 3.443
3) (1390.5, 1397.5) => 5.41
